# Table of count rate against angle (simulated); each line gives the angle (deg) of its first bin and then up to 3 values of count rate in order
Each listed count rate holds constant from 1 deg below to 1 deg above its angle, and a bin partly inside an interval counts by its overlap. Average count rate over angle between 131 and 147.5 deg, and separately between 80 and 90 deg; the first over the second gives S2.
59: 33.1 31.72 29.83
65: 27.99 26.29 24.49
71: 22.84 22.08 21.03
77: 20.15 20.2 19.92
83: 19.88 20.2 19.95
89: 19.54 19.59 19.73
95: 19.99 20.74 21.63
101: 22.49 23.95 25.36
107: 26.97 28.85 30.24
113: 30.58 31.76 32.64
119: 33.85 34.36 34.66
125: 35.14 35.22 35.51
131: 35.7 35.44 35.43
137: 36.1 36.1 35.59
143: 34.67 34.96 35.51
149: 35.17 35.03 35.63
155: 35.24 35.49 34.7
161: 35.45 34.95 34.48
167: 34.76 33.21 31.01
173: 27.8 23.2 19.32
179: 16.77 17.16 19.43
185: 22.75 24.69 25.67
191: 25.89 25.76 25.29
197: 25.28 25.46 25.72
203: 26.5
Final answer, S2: 1.78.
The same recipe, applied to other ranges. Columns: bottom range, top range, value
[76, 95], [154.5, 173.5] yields 1.70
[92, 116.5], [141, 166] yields 1.39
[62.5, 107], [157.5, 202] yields 1.21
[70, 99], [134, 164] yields 1.73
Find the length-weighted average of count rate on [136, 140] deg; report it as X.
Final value 36.1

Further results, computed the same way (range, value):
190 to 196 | 25.6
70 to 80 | 21.3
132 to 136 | 35.4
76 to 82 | 20.1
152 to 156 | 35.4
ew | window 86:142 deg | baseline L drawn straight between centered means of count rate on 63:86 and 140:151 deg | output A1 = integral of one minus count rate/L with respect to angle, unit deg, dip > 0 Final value 1.4 deg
